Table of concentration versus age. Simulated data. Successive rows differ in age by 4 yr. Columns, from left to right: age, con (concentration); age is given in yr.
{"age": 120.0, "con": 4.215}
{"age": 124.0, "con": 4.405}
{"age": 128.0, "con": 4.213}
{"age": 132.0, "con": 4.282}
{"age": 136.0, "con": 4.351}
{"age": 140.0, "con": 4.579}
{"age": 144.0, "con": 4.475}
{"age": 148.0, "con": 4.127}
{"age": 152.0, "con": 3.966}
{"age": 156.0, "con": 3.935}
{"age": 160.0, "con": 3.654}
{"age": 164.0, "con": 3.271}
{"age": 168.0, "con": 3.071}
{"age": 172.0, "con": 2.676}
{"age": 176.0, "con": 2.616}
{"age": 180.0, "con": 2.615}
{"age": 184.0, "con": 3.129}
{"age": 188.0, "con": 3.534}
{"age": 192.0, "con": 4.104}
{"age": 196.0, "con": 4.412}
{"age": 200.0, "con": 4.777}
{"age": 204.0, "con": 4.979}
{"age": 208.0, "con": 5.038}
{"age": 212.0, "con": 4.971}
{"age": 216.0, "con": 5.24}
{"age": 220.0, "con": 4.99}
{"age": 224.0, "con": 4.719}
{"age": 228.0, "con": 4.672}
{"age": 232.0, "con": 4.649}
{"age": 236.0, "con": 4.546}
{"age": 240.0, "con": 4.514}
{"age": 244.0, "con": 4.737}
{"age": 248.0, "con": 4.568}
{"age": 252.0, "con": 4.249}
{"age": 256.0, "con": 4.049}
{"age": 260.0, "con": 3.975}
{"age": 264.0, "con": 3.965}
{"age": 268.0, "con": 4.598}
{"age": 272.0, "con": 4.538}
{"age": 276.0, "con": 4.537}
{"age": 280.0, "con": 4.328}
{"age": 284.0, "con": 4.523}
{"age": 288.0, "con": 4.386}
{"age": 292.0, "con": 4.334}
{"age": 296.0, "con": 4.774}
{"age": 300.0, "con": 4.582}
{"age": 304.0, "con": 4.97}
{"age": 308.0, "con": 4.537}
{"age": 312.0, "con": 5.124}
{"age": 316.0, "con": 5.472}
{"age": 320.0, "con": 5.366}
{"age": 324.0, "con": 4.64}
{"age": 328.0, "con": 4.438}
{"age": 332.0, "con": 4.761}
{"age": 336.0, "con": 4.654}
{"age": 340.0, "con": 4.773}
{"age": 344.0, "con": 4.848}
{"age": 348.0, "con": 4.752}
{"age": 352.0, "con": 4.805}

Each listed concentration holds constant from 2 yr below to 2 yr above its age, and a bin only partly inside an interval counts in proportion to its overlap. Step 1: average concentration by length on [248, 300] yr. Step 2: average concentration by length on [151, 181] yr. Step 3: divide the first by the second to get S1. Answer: 1.36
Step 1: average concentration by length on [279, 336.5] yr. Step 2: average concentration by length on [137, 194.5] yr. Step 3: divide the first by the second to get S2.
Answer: 1.32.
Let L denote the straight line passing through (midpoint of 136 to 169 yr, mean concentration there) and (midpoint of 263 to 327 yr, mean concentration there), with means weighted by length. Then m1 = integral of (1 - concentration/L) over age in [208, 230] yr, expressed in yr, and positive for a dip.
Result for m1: -3.3 yr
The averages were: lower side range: 3.94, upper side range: 4.67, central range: 4.93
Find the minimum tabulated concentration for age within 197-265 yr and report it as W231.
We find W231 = 3.965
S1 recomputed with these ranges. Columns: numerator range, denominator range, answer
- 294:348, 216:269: 1.07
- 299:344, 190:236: 1.02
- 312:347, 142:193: 1.41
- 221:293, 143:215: 1.15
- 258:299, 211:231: 0.90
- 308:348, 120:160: 1.15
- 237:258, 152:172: 1.28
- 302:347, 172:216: 1.21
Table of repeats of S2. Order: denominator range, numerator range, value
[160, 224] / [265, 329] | 1.18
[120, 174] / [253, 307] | 1.13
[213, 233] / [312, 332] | 1.02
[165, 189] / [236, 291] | 1.50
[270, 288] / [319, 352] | 1.07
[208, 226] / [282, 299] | 0.90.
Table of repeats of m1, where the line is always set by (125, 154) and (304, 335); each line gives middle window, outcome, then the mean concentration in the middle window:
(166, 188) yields 7.6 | 2.89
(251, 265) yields 1.9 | 4.05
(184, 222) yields -0.7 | 4.59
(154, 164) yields 1.5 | 3.69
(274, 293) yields 1.4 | 4.43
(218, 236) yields -0.6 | 4.73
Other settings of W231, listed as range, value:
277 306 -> 4.328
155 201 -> 2.615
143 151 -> 4.127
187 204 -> 3.534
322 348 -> 4.438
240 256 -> 4.049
